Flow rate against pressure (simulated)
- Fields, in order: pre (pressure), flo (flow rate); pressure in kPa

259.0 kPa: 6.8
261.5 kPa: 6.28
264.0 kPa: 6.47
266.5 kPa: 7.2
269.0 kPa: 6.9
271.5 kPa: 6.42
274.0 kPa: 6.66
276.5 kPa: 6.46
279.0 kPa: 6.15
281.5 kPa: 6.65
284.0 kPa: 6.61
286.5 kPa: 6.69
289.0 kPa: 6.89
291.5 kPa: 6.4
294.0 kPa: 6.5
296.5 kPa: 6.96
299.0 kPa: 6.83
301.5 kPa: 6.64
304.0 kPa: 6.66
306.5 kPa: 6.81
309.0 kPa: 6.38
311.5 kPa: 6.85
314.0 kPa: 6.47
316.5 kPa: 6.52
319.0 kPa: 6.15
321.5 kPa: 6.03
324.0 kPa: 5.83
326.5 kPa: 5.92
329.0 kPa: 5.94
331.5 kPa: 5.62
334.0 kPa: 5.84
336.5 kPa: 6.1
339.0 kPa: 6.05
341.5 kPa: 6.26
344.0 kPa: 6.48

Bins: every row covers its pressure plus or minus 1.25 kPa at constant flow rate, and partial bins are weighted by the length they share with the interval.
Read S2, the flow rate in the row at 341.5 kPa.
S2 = 6.26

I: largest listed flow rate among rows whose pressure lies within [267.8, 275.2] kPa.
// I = 6.9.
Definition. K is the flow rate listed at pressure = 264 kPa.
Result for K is 6.47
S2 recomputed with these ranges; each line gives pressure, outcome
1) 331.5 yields 5.62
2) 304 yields 6.66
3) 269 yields 6.9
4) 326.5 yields 5.92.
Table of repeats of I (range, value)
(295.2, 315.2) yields 6.96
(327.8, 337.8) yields 6.1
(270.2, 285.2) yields 6.66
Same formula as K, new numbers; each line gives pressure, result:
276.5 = 6.46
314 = 6.47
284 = 6.61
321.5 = 6.03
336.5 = 6.1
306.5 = 6.81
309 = 6.38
